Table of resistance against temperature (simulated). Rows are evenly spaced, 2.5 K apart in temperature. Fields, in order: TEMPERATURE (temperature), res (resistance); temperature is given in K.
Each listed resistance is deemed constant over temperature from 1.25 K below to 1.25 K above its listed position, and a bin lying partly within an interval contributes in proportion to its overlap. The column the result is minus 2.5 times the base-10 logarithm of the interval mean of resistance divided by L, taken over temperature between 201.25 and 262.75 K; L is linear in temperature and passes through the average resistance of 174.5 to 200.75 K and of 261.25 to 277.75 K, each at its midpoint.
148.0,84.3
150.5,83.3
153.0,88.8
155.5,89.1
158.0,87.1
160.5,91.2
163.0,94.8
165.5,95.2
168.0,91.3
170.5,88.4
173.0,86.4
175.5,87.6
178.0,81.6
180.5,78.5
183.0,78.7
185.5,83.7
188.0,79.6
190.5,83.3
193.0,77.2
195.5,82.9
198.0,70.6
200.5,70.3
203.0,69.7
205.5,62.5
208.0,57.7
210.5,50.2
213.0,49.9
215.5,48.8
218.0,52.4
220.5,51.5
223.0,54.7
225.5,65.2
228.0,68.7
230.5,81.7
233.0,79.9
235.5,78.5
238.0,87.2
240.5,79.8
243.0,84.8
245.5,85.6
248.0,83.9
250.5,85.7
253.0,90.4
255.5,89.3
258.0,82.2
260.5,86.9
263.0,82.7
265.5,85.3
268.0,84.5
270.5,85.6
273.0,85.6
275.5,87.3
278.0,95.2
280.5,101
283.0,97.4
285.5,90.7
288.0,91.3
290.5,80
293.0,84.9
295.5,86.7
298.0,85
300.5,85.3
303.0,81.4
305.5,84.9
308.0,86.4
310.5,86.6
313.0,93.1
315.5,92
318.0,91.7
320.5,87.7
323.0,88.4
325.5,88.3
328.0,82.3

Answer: 0.16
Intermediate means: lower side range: 79.7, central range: 72.1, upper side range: 85.8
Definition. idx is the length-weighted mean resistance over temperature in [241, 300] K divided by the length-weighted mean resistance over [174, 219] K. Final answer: 1.2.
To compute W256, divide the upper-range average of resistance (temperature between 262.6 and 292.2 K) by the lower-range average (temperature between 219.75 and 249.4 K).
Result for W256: 1.18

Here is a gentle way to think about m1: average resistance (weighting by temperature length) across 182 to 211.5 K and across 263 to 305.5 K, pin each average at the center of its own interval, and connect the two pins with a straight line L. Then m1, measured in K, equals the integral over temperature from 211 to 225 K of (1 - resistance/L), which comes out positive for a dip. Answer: 4.4 K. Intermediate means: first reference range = 72.3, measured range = 52.1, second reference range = 87.7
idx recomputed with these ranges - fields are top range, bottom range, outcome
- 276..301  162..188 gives 1.04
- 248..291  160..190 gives 1.02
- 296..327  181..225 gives 1.32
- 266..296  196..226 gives 1.51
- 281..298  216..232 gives 1.43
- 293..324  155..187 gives 1.00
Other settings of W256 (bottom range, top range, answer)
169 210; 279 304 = 1.15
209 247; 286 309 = 1.25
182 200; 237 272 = 1.08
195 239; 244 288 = 1.35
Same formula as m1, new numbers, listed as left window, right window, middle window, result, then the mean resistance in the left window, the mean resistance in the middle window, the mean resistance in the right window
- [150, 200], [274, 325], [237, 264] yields 0.6 K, 84.8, 85.3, 88.8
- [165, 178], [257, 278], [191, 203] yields 1.7 K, 88.7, 75.2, 85.7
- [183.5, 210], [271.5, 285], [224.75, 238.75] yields 0.8 K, 73.2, 76.9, 93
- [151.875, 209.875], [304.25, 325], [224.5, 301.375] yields 0.7 K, 81.2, 85.2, 88.8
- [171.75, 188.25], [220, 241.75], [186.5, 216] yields 4.2 K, 82.5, 67.5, 72.6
